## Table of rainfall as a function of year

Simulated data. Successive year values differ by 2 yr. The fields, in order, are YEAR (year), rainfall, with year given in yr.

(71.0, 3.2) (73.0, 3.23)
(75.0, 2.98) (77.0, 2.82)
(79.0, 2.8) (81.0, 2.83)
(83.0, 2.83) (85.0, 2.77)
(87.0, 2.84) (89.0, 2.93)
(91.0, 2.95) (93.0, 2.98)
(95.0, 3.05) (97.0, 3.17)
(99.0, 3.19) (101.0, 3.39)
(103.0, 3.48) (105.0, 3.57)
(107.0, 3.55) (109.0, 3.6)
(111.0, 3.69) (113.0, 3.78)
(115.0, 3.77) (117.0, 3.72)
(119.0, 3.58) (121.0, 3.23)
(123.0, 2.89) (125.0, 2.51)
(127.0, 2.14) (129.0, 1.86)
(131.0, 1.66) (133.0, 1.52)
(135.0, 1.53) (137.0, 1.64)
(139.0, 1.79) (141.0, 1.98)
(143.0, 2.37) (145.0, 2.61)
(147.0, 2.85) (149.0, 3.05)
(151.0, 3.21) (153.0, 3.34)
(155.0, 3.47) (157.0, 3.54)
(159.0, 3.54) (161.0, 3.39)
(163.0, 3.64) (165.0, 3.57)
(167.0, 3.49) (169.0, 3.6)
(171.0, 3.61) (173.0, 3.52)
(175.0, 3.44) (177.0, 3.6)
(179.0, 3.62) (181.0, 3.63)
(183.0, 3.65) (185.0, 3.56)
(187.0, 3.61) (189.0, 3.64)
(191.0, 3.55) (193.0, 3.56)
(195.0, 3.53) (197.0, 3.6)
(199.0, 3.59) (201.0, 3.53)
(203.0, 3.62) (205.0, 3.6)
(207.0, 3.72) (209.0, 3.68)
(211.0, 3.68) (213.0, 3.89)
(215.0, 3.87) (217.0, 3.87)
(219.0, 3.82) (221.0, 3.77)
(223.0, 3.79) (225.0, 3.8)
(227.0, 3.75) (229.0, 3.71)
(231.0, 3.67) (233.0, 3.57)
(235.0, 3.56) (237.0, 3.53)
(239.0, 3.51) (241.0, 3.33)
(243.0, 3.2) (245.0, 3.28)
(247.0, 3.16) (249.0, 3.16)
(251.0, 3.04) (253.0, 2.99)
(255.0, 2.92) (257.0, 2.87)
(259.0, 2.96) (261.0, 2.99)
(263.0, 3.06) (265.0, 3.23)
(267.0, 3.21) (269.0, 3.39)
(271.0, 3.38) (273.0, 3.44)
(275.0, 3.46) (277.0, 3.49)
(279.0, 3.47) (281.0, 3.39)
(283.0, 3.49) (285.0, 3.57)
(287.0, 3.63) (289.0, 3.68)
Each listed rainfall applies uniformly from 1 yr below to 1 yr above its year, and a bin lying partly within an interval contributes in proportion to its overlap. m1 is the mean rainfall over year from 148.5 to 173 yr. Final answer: 3.47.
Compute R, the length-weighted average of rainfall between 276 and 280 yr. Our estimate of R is 3.48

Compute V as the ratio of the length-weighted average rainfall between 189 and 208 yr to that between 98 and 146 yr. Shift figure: 1.3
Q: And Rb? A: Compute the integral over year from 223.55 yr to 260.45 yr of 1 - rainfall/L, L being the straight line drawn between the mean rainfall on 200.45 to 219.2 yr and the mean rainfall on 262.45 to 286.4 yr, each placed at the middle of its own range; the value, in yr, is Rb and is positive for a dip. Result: 2.4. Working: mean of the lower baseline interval 3.73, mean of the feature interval 3.34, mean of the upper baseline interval 3.39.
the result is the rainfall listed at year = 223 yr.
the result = 3.79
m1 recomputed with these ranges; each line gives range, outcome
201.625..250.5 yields 3.6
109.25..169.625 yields 2.9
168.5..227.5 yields 3.66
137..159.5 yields 2.82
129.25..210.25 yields 3.18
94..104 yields 3.26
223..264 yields 3.31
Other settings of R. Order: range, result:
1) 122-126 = 2.7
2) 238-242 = 3.42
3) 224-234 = 3.7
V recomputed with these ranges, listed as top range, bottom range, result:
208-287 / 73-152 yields 1.20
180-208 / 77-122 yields 1.11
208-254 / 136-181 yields 1.13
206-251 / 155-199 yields 1.01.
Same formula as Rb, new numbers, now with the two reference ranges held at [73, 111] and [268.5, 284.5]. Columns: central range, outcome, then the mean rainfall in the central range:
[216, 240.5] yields -2.4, 3.69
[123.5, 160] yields 8.2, 2.48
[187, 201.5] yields -1.2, 3.58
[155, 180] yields -2.3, 3.54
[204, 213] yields -1.0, 3.69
